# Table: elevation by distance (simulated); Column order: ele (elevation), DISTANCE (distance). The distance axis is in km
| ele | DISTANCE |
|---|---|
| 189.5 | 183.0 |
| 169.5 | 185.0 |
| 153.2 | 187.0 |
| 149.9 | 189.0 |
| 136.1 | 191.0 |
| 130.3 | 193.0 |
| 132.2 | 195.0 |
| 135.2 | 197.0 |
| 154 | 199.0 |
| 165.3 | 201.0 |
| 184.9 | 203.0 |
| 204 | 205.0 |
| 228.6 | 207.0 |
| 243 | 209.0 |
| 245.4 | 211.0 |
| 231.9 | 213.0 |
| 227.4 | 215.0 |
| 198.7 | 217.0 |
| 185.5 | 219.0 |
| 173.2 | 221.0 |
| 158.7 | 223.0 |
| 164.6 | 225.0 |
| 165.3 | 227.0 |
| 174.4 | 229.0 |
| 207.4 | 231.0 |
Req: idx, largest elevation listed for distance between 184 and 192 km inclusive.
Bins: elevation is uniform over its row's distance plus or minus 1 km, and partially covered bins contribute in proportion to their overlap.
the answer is 169.5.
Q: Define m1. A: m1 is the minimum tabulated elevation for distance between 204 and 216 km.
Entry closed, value 204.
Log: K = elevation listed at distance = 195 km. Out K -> 132.2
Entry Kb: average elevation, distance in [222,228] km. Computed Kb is 163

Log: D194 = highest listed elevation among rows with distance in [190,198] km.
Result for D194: 136.1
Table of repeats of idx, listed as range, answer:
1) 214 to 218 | 227.4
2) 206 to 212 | 245.4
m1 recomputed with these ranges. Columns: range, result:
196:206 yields 135.2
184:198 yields 130.3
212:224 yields 158.7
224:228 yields 164.6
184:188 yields 153.2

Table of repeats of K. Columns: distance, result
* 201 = 165.3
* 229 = 174.4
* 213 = 231.9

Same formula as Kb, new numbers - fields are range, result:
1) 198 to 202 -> 160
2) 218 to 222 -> 179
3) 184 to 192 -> 152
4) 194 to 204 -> 154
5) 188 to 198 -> 137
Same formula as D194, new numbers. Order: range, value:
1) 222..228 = 165.3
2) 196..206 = 204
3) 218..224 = 185.5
